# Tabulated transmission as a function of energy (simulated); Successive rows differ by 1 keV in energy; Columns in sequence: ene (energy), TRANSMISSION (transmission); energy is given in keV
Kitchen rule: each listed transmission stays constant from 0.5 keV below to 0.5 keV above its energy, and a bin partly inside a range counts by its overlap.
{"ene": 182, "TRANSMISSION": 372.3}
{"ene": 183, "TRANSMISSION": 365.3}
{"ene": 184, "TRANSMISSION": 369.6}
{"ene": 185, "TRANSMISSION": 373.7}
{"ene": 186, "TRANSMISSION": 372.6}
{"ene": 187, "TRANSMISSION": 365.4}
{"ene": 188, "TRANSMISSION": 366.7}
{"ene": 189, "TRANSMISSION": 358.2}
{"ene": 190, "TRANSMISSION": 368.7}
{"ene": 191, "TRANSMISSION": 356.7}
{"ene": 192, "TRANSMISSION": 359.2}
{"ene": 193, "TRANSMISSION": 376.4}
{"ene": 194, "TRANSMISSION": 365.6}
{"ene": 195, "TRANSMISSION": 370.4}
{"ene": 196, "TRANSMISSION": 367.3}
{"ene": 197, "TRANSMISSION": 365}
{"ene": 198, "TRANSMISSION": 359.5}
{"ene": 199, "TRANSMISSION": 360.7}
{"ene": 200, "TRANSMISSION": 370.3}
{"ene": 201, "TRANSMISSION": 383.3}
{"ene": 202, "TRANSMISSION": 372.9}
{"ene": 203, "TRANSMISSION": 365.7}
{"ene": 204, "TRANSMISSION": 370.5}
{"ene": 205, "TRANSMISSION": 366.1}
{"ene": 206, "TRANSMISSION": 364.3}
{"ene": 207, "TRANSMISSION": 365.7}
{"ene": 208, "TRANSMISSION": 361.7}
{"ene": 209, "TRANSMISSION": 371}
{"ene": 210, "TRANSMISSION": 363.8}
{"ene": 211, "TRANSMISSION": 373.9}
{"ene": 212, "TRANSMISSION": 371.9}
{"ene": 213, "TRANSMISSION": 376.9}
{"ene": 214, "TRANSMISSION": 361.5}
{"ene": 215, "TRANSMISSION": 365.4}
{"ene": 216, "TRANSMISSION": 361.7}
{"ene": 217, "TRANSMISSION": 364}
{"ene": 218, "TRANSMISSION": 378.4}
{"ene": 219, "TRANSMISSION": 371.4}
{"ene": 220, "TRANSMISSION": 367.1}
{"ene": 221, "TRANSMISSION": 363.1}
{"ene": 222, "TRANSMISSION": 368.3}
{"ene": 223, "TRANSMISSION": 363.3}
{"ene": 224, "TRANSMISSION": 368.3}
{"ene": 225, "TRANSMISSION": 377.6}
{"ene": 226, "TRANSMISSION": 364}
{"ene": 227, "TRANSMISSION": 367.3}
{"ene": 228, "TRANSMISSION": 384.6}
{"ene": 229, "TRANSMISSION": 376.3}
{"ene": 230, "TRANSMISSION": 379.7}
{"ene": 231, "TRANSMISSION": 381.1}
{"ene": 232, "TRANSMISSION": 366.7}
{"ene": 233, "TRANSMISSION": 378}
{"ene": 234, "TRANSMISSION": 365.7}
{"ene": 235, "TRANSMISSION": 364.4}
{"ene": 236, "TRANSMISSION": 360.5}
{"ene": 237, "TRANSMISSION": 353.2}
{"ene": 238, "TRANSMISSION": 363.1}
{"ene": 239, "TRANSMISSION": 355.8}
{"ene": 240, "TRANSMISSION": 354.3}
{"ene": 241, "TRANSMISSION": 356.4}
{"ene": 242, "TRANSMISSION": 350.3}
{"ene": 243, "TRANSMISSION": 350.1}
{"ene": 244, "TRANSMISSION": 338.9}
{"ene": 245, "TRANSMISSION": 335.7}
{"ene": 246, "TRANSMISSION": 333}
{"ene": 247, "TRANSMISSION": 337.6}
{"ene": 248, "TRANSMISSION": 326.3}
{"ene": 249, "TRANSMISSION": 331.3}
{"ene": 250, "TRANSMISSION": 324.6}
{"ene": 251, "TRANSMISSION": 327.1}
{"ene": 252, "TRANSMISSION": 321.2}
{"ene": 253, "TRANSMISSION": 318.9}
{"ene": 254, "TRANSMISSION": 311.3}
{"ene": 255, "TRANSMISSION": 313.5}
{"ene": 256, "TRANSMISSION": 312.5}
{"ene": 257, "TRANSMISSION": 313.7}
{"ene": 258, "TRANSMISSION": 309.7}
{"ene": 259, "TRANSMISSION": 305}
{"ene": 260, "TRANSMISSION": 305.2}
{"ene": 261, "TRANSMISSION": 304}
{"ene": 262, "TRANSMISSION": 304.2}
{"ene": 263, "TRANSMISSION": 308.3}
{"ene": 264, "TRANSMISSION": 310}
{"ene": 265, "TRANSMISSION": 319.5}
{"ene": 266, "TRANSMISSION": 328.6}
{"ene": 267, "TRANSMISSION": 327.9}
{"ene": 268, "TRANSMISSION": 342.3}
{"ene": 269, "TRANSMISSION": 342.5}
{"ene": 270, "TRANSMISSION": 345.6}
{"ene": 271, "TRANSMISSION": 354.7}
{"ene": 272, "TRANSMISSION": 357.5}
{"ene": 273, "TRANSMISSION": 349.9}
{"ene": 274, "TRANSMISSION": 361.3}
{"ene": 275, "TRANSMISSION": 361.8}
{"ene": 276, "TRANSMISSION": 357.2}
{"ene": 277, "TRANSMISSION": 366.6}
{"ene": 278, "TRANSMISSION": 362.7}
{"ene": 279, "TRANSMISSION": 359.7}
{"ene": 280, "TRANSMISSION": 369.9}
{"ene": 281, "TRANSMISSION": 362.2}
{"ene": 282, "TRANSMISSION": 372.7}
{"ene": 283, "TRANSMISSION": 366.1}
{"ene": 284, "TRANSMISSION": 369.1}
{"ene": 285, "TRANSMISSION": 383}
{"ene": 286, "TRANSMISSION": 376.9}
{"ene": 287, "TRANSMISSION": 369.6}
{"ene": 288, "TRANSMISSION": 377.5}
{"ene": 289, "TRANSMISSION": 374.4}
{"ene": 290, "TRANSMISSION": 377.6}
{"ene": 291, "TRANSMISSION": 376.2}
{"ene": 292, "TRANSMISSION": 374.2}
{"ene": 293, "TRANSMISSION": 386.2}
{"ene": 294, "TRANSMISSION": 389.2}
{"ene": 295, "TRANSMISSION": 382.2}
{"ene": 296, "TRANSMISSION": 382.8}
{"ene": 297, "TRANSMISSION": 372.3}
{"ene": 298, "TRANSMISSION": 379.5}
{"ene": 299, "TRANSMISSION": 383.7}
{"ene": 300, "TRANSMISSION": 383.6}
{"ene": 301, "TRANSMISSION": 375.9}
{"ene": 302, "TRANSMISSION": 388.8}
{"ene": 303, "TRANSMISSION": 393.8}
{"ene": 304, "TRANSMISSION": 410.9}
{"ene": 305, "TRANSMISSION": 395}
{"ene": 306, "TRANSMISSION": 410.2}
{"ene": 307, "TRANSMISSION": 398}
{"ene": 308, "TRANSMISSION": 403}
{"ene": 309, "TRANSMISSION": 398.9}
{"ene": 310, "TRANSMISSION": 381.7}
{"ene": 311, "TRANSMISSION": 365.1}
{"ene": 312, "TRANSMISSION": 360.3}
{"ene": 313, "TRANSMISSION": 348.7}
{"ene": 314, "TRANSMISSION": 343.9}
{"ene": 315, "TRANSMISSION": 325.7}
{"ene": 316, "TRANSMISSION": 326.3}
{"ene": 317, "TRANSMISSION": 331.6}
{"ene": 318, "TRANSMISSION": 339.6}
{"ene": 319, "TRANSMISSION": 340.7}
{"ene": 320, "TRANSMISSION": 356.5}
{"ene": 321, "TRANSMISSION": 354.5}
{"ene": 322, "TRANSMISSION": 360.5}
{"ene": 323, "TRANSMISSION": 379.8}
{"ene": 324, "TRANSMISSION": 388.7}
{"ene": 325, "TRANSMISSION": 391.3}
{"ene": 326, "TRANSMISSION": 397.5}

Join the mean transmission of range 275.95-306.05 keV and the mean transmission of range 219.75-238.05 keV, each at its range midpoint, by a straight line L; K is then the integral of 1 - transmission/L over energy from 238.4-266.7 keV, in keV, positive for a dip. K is 3.59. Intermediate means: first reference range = 369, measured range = 325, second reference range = 378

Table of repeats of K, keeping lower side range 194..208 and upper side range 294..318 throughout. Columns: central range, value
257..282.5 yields 2.30 keV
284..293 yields -0.06 keV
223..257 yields 1.90 keV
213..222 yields 0.04 keV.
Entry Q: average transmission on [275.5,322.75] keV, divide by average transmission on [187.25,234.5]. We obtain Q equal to 1.01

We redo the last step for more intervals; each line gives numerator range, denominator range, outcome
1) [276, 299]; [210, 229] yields 1.01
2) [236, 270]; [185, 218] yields 0.90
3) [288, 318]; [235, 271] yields 1.14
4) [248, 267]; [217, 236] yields 0.85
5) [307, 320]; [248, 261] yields 1.13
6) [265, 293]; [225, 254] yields 1.03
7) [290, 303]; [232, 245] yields 1.07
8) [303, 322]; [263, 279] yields 1.06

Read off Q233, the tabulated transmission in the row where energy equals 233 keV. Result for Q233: 378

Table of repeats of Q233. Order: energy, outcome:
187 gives 365.4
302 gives 388.8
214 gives 361.5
